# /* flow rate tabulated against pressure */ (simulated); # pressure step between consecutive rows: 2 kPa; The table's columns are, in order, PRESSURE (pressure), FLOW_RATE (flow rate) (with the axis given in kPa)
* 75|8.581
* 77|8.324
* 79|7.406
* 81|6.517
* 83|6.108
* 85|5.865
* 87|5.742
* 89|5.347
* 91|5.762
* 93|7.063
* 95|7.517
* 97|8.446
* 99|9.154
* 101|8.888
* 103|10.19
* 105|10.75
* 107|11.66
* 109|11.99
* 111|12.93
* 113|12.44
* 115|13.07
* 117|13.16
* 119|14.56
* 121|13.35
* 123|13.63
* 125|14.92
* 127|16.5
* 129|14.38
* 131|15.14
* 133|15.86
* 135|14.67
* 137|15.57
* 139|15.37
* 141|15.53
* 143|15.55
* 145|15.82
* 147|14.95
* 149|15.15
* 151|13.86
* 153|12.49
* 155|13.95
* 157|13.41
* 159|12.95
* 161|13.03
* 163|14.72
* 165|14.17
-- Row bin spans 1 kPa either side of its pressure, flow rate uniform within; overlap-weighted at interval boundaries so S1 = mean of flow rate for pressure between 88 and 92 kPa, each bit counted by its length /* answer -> 5.55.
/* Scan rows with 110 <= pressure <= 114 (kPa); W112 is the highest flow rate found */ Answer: 12.93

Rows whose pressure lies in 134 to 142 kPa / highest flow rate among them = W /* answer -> 15.57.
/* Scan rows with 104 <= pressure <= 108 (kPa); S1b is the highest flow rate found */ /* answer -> 11.66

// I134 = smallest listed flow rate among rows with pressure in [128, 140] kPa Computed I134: 14.38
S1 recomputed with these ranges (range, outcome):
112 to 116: 12.8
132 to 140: 15.4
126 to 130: 15.4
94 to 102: 8.5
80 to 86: 6.16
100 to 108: 10.4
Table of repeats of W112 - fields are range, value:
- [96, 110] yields 11.99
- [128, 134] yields 15.86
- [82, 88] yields 6.108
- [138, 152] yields 15.82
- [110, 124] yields 14.56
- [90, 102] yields 9.154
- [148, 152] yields 15.15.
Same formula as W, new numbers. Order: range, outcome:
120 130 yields 16.5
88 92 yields 5.762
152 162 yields 13.95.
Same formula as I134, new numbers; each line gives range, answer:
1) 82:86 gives 5.865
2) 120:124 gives 13.35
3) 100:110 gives 8.888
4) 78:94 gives 5.347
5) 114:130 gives 13.07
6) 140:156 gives 12.49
